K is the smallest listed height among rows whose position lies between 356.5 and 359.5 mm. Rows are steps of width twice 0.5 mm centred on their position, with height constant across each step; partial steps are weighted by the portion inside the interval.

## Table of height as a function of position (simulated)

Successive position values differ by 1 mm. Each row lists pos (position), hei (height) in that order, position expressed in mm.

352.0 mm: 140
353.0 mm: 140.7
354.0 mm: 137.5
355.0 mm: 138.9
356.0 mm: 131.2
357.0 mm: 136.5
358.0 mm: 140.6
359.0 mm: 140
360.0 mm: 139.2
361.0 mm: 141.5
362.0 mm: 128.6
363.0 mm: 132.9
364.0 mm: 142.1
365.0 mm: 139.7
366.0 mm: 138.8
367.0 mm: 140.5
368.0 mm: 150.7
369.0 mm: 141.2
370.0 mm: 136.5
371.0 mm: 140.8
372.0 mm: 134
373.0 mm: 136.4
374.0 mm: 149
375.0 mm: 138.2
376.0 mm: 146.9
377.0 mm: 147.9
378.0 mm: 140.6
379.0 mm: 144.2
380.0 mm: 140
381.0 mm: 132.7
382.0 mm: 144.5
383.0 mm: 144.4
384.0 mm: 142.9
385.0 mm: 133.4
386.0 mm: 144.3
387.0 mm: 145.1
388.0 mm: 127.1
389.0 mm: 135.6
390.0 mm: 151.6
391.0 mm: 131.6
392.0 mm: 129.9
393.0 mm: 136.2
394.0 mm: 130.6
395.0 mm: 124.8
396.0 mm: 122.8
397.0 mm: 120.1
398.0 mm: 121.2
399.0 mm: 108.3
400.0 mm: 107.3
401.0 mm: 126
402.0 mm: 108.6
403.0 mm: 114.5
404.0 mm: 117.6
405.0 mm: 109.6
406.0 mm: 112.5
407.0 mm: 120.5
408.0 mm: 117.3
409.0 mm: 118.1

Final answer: 136.5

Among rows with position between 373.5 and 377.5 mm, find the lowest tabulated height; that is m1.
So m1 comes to 138.2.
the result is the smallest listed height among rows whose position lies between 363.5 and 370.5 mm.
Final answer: 136.5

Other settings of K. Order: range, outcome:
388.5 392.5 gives 129.9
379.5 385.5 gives 132.7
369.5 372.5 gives 134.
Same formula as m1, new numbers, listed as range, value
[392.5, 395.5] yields 124.8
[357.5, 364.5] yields 128.6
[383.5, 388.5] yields 127.1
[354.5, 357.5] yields 131.2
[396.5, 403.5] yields 107.3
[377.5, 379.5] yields 140.6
